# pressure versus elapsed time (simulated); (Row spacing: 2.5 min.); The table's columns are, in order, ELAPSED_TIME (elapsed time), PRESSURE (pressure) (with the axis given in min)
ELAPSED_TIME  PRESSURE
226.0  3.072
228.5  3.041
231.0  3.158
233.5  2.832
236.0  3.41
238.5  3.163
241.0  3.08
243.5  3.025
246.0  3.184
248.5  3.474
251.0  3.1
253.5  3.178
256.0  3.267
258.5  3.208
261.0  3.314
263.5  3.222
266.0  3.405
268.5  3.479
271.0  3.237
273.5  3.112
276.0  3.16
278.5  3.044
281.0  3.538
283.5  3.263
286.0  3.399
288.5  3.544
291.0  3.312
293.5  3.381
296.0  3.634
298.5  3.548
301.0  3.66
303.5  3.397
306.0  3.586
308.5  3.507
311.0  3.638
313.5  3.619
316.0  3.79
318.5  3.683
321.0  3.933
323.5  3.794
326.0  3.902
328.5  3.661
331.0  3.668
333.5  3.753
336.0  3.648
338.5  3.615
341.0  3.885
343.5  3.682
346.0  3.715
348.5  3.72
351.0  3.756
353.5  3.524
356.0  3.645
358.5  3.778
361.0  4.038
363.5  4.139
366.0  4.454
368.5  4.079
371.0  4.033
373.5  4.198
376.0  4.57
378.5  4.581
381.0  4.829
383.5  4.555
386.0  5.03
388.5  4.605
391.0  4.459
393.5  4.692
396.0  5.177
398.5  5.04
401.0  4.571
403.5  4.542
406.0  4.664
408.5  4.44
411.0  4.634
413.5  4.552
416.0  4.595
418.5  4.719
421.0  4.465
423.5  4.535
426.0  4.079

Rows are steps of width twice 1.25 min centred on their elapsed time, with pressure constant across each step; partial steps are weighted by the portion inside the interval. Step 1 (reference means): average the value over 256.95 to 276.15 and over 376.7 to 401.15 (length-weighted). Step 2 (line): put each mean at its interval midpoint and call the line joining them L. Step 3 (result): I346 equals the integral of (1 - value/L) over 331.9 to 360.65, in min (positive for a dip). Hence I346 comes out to 3.6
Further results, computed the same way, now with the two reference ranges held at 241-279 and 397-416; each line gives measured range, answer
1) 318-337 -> 0.57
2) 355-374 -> 0.86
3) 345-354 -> 0.88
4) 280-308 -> 0.59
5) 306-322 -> 0.28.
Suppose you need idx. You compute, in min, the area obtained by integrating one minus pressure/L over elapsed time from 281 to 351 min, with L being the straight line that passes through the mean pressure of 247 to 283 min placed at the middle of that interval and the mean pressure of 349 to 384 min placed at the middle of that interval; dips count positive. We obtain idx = 1.39 min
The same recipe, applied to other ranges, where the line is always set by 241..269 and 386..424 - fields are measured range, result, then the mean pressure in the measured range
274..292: 1.0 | 3.31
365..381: 0.0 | 4.36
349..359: 1.2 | 3.67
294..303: 0.2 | 3.58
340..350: 0.8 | 3.75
